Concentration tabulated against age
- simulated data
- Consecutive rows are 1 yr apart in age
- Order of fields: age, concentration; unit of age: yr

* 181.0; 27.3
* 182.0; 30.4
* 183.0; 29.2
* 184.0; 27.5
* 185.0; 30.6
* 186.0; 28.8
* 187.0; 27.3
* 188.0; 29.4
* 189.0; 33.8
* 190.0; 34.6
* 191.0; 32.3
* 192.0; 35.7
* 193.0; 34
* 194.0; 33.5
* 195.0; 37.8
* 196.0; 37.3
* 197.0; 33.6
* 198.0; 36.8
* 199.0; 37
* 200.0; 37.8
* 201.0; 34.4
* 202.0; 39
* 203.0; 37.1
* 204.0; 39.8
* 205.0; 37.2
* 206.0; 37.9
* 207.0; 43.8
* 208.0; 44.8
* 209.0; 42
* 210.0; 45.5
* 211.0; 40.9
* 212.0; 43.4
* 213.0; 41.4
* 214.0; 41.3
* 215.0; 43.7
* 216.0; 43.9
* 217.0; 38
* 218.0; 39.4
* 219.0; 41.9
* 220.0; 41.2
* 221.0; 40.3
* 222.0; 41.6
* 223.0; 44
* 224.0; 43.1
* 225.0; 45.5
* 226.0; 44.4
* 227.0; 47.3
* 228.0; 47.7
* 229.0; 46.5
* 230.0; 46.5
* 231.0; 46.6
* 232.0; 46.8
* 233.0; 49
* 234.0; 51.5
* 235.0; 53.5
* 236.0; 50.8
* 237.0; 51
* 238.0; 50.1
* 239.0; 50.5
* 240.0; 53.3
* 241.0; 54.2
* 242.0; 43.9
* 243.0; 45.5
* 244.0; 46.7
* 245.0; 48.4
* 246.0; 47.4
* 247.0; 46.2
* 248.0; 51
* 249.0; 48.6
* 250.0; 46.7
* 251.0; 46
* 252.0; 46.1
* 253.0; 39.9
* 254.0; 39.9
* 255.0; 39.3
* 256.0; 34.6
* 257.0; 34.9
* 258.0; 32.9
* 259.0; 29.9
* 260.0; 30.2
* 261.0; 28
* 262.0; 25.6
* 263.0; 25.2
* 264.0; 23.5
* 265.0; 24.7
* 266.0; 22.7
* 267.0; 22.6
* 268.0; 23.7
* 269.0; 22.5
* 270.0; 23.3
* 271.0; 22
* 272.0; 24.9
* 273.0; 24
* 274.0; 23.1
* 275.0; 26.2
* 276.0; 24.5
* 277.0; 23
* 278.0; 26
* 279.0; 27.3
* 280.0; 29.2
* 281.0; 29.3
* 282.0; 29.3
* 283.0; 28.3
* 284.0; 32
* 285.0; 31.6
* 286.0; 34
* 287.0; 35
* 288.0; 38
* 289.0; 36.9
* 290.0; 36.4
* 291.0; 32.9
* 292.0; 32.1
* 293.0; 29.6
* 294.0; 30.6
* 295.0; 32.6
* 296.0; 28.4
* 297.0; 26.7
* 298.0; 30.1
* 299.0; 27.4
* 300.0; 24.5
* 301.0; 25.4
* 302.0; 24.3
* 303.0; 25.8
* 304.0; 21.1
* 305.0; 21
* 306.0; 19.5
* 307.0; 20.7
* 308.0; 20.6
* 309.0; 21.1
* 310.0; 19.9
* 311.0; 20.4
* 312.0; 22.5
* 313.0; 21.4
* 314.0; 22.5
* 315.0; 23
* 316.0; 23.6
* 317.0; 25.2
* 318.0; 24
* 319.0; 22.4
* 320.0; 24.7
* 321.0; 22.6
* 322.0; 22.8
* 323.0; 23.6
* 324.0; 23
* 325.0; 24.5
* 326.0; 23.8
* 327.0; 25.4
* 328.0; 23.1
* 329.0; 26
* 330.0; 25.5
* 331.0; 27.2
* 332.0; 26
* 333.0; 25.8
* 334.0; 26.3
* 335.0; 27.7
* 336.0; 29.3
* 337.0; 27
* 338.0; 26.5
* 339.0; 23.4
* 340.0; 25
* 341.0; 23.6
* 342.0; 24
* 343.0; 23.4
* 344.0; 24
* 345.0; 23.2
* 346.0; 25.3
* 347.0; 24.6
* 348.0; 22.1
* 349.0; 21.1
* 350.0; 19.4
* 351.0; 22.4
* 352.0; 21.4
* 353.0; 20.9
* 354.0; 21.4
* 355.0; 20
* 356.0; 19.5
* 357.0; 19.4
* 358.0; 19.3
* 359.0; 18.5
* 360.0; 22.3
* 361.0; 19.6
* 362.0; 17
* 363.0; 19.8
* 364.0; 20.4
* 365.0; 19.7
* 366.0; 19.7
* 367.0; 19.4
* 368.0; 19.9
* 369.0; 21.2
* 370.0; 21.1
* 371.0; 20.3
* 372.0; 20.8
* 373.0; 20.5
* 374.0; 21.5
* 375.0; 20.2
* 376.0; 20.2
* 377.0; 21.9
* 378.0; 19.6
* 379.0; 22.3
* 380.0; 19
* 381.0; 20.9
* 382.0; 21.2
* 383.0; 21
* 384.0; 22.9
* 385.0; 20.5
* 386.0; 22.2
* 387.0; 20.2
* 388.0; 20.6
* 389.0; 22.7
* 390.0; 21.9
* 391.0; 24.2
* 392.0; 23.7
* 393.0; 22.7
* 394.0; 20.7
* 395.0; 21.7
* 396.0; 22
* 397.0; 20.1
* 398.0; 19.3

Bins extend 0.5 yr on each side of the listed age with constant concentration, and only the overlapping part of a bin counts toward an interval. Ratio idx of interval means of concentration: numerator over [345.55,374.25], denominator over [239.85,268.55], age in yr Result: 0.5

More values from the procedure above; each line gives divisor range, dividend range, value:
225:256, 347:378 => 0.43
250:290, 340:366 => 0.71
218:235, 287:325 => 0.57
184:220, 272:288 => 0.76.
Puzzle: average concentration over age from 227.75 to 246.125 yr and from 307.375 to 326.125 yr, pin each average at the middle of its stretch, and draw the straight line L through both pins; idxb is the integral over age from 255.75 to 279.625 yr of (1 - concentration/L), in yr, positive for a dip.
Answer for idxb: 7.9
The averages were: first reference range 49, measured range 26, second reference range 22.7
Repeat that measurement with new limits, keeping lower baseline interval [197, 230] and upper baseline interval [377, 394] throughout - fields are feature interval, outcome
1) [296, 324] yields 6.48 yr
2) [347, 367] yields 3.69 yr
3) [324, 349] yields 2.07 yr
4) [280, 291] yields 0.07 yr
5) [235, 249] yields -4.07 yr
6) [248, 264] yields 0.05 yr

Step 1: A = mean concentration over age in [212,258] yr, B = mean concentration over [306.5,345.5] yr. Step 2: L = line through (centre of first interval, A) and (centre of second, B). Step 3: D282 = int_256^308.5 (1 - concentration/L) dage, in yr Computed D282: 9.94 yr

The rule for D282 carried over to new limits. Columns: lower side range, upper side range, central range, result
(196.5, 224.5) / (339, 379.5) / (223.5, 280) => -4.2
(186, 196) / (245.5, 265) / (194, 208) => -1.6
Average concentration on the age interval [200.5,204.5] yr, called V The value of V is 37.6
